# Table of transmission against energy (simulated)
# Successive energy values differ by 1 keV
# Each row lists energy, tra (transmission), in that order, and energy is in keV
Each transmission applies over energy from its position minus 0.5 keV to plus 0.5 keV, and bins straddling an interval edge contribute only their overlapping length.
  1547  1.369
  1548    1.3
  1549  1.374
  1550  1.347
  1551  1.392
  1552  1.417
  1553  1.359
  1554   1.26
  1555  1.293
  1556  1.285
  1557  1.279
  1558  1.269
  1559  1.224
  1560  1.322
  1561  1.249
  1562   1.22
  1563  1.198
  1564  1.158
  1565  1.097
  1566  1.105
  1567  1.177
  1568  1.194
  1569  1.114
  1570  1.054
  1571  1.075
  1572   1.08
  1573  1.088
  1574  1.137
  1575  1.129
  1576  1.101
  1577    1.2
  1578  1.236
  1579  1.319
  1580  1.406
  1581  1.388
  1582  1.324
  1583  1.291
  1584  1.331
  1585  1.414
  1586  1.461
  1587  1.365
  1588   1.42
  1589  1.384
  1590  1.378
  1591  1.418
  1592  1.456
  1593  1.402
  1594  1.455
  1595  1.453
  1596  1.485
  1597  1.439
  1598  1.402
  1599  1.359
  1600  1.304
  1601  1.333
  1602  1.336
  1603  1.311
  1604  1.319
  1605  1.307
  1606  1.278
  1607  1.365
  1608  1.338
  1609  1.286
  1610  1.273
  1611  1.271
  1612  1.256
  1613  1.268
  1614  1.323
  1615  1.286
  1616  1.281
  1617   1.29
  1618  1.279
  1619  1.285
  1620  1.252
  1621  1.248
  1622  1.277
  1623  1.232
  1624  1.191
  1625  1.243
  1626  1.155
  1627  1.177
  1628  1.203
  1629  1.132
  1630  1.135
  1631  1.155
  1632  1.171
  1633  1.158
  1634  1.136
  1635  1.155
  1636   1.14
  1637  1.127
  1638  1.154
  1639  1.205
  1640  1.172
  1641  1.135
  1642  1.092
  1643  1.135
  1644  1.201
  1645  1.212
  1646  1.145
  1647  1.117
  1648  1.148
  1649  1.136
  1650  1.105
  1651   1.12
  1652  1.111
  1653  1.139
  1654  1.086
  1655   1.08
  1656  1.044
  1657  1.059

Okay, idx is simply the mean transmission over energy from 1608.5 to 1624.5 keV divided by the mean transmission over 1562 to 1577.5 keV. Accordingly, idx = 1.12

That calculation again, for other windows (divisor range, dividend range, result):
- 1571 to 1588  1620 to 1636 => 0.94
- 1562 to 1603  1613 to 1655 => 0.92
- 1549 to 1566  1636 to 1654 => 0.90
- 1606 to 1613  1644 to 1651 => 0.89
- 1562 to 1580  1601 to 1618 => 1.13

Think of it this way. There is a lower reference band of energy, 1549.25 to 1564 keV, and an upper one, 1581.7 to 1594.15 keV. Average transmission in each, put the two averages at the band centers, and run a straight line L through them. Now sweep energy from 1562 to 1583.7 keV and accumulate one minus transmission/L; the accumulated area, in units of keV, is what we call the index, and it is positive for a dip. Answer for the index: 2.5 keV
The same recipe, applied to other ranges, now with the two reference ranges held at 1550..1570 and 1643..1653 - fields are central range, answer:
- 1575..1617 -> -4.8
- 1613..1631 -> -0.9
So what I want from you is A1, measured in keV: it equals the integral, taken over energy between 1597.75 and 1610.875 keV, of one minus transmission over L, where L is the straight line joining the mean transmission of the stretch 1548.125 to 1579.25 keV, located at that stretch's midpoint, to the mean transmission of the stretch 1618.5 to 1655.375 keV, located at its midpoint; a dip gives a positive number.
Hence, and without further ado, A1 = -1.5 keV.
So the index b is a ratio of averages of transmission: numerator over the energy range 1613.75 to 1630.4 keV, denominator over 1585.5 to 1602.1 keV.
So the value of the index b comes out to 0.88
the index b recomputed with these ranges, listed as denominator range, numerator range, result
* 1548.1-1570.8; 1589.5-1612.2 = 1.09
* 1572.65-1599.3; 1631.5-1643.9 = 0.86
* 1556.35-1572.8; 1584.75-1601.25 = 1.20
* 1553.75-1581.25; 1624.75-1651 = 0.96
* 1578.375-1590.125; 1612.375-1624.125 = 0.93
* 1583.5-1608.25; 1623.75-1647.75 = 0.84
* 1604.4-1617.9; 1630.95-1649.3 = 0.89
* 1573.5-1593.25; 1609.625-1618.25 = 0.97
